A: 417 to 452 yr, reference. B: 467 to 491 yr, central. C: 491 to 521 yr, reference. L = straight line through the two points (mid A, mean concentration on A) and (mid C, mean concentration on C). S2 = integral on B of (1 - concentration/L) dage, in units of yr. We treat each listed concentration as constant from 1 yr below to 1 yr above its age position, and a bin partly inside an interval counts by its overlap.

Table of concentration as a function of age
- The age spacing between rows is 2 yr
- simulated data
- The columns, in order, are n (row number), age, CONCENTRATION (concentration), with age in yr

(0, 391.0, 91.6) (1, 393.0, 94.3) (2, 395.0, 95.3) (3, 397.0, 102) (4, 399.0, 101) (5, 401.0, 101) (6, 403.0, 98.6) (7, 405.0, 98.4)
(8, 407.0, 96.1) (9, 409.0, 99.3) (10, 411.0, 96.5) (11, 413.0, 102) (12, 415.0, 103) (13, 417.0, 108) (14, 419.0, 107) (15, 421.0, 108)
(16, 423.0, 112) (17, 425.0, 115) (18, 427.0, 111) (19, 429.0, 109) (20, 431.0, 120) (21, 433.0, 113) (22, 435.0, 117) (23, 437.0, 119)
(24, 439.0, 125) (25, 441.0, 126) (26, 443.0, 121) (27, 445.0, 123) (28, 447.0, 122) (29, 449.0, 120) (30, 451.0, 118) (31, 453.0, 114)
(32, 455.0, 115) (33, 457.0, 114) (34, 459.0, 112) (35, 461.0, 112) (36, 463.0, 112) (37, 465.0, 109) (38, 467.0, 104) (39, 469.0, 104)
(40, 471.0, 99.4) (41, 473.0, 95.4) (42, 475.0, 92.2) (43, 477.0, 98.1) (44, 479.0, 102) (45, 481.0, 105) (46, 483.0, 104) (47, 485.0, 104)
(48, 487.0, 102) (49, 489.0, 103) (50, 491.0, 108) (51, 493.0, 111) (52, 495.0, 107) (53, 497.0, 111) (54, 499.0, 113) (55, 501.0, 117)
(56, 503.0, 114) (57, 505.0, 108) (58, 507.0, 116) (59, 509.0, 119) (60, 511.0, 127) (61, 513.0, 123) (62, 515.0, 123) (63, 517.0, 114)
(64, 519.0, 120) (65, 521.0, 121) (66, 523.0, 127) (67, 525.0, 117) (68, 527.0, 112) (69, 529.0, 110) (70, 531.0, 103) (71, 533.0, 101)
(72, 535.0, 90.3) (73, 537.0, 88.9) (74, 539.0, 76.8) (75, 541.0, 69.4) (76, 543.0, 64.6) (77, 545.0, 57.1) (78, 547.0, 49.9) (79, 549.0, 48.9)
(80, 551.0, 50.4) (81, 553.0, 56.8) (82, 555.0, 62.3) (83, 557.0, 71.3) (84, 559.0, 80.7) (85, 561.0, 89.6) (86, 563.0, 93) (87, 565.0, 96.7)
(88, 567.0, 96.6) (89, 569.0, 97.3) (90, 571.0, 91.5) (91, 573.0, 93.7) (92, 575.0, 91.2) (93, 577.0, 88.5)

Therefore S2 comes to 3.07 yr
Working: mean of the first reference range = 117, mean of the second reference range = 116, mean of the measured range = 101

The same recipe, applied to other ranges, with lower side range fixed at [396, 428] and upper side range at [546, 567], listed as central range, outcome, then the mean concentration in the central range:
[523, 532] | -4.0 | 112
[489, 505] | -5.0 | 111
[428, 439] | -2.0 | 116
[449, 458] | -2.0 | 116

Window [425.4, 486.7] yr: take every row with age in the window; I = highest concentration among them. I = 126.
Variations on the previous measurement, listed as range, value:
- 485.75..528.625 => 127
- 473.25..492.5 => 108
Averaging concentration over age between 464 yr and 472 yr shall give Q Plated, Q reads 104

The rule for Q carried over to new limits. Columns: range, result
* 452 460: 114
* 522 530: 116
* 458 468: 110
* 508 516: 123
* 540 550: 58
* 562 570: 95.9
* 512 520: 120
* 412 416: 102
